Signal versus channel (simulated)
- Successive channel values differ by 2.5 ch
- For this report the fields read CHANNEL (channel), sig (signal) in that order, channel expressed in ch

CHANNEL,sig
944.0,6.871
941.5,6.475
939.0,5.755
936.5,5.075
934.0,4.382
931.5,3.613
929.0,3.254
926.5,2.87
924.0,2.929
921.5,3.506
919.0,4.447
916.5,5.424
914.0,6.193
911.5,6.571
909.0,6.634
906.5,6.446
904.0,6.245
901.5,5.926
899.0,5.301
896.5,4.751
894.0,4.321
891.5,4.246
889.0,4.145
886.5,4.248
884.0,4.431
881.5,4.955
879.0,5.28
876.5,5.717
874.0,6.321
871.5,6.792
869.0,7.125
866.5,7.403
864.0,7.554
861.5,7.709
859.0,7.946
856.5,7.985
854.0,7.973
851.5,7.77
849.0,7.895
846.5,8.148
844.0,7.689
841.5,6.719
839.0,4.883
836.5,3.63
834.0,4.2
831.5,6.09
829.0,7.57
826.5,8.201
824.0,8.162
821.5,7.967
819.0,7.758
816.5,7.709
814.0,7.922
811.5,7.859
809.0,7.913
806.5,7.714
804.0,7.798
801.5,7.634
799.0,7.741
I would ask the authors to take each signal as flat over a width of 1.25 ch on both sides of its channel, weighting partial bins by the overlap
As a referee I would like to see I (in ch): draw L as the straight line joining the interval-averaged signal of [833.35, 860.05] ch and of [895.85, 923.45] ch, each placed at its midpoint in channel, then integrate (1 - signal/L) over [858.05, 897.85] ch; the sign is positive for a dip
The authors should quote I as 2.9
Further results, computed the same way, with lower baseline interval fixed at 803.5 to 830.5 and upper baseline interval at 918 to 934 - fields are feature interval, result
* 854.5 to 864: -2.6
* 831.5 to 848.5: 2.2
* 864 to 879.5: -2.5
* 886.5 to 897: 1.2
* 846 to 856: -2.2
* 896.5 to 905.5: -2.4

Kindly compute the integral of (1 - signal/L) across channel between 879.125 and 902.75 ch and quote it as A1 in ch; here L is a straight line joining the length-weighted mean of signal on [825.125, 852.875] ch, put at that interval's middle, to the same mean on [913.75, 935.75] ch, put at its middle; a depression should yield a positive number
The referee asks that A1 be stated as 1.3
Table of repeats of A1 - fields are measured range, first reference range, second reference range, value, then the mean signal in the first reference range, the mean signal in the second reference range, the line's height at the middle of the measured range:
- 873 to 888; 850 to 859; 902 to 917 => 4.3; 7.91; 6.28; 7.14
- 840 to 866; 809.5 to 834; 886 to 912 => -4.2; 7.52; 5.35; 6.64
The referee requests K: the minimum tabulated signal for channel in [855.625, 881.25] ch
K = 5.28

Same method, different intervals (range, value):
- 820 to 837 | 3.63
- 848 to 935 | 2.87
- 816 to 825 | 7.709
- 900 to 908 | 5.926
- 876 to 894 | 4.145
